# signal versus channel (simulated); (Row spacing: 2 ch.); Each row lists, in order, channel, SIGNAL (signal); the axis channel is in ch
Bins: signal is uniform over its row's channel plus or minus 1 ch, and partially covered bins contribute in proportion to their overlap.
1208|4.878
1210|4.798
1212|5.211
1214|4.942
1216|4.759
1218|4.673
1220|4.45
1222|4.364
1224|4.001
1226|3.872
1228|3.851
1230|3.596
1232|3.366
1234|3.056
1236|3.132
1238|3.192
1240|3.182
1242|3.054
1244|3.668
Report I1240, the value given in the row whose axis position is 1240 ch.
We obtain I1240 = 3.182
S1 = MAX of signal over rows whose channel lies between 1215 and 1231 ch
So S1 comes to 4.759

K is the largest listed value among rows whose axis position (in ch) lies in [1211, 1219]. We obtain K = 5.211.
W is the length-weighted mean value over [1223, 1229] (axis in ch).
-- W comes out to 3.91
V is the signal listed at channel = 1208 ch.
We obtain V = 4.878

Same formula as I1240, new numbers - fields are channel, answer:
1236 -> 3.132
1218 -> 4.673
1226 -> 3.872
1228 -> 3.851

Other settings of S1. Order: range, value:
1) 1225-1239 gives 3.872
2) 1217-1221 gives 4.673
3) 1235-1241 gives 3.192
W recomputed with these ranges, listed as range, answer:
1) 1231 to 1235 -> 3.21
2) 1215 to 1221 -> 4.63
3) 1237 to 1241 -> 3.19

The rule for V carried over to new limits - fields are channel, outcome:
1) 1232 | 3.366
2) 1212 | 5.211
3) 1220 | 4.45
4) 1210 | 4.798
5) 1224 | 4.001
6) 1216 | 4.759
